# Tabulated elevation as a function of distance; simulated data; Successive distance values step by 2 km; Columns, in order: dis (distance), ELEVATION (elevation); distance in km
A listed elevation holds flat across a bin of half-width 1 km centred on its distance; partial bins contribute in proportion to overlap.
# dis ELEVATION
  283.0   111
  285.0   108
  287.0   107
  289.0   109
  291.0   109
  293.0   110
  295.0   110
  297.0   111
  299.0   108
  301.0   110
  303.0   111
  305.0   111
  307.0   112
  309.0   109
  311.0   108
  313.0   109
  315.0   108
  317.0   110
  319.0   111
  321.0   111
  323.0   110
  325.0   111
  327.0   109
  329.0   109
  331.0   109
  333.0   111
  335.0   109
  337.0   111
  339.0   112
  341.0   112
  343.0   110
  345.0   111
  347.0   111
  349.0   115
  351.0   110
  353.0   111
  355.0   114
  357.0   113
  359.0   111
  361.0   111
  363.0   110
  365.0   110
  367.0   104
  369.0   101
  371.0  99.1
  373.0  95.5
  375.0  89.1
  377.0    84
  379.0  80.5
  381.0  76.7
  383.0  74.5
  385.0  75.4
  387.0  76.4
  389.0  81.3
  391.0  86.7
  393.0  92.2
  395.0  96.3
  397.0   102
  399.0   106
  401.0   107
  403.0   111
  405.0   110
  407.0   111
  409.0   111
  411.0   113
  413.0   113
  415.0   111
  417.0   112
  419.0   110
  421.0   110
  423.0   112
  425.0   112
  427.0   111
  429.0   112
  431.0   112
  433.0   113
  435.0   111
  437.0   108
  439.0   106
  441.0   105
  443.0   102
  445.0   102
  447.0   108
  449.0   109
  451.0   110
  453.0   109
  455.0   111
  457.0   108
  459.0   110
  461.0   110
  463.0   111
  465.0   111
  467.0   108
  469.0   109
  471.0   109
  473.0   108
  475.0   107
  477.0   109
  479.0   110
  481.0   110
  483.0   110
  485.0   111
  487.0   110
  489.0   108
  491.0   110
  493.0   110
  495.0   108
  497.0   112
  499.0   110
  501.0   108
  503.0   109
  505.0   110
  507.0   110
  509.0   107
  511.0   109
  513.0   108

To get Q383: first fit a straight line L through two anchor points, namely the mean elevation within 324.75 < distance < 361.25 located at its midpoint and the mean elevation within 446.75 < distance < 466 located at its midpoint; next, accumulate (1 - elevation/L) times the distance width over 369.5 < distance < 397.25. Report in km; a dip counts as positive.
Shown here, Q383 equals 6.1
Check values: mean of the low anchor 111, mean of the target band 86.2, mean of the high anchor 110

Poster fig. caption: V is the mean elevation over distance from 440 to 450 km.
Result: 105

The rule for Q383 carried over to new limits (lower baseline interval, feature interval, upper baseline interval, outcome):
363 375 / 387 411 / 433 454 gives 0.7 km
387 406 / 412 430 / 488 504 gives -1.9 km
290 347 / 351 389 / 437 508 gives 4.6 km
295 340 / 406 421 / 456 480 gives -0.3 km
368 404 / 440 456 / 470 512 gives -0.8 km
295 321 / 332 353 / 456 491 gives -0.3 km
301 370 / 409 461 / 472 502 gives 0.0 km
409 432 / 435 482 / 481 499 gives 1.0 km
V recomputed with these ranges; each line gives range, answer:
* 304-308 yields 112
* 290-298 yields 110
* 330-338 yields 110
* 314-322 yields 110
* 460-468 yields 110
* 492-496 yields 109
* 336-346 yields 111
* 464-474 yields 109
